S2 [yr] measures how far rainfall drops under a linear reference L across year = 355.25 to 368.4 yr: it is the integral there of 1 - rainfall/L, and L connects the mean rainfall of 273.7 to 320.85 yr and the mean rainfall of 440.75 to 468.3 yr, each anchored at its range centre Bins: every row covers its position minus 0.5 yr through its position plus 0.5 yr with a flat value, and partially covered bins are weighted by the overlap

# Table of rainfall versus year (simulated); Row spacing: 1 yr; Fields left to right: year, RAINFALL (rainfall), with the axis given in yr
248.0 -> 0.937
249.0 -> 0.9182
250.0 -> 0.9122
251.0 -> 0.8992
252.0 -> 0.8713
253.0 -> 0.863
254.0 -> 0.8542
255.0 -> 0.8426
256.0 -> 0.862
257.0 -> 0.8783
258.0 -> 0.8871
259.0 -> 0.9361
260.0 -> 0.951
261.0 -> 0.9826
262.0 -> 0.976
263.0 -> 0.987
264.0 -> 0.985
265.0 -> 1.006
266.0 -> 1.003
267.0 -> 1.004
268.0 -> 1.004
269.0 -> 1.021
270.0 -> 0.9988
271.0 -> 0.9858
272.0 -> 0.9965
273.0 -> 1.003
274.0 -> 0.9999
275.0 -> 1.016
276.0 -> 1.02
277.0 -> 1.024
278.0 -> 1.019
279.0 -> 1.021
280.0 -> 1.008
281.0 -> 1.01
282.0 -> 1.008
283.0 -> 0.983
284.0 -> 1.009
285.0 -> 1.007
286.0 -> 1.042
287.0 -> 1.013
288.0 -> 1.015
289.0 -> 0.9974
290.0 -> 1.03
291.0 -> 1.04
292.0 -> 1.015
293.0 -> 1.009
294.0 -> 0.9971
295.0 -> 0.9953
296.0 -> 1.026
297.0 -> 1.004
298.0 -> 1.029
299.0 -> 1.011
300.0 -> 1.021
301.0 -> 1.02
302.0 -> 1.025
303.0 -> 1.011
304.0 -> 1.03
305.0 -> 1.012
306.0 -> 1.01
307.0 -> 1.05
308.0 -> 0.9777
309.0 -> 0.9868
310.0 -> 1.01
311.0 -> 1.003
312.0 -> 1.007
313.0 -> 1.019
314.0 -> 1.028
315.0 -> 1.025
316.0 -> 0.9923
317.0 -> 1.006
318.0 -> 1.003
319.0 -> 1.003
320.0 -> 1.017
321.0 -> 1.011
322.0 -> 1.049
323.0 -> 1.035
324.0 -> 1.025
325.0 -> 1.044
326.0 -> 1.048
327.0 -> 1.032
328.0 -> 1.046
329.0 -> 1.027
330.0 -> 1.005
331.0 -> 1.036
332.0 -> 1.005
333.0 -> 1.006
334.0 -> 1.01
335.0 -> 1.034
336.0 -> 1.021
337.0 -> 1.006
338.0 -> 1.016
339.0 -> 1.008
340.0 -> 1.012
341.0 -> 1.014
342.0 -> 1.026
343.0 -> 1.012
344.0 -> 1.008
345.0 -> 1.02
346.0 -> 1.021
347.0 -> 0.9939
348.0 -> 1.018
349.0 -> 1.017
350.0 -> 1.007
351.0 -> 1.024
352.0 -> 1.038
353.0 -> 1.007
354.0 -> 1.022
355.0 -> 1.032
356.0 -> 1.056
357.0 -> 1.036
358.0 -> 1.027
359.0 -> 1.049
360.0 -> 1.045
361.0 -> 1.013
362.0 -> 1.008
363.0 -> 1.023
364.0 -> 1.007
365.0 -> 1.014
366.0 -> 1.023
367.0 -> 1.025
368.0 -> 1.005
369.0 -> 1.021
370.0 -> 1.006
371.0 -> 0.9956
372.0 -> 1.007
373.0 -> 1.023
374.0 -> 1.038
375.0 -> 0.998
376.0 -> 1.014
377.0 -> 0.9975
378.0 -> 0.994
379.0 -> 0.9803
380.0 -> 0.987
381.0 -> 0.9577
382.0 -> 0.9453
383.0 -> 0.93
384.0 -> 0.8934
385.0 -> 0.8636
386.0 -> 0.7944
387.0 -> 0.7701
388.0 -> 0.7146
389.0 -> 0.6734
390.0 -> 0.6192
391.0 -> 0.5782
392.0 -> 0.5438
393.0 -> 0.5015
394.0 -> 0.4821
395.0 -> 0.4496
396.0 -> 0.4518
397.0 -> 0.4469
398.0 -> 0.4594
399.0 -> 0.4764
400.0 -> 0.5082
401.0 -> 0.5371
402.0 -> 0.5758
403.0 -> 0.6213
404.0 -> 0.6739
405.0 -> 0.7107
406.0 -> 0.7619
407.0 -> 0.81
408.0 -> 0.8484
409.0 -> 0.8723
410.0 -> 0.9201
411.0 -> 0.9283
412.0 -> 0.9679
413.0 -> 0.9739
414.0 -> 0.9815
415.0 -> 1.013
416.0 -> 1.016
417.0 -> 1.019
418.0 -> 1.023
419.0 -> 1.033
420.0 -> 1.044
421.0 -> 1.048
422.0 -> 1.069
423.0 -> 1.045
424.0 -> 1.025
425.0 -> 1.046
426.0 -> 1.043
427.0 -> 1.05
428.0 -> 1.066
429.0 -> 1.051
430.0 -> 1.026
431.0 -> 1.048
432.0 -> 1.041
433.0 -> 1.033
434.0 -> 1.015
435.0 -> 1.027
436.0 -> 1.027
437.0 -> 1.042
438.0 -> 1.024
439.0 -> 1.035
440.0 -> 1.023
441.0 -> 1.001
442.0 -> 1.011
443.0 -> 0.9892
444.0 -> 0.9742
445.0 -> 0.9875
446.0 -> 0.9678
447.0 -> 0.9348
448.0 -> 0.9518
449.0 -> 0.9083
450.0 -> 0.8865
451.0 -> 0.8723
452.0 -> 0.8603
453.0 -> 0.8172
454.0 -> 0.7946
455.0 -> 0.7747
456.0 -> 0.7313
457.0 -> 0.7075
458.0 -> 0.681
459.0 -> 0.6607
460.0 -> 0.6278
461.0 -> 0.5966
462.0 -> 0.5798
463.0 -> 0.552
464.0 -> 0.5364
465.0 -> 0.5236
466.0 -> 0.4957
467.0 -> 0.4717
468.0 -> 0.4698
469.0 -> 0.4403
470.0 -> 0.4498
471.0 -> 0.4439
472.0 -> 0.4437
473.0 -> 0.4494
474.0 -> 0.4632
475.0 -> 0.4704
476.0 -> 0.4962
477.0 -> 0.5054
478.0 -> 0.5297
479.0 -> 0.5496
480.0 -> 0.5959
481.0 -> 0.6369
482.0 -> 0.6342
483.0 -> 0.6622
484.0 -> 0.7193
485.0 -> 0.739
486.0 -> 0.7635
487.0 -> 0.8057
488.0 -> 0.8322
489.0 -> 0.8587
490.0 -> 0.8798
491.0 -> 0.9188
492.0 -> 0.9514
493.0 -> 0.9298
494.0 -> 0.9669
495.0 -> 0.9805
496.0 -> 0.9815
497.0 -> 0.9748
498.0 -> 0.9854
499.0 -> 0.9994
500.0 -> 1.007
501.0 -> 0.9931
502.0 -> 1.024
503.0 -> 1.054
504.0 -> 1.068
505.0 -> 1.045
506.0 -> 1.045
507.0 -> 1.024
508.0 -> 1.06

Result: -1.7 yr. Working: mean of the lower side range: 1.01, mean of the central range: 1.03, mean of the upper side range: 0.763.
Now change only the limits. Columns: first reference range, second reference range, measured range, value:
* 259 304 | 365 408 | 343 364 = -4.1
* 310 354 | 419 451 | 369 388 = 1.2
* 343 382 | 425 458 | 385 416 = 9.1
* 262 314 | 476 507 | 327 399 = 2.0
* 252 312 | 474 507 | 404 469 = -1.1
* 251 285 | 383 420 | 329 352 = -4.6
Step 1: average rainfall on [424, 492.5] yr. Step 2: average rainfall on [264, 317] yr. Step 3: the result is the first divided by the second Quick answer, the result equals 0.8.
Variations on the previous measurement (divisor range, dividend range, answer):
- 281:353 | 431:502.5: 0.77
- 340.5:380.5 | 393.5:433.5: 0.84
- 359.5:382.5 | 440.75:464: 0.81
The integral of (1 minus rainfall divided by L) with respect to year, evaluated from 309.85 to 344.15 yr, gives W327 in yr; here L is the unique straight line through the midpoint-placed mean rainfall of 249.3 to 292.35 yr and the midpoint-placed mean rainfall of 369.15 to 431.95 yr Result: -3.5 yr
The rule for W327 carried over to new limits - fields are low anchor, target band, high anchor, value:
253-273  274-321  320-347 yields -1.2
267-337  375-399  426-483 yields 3.8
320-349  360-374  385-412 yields -3.0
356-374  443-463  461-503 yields -0.5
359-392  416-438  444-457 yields -3.7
